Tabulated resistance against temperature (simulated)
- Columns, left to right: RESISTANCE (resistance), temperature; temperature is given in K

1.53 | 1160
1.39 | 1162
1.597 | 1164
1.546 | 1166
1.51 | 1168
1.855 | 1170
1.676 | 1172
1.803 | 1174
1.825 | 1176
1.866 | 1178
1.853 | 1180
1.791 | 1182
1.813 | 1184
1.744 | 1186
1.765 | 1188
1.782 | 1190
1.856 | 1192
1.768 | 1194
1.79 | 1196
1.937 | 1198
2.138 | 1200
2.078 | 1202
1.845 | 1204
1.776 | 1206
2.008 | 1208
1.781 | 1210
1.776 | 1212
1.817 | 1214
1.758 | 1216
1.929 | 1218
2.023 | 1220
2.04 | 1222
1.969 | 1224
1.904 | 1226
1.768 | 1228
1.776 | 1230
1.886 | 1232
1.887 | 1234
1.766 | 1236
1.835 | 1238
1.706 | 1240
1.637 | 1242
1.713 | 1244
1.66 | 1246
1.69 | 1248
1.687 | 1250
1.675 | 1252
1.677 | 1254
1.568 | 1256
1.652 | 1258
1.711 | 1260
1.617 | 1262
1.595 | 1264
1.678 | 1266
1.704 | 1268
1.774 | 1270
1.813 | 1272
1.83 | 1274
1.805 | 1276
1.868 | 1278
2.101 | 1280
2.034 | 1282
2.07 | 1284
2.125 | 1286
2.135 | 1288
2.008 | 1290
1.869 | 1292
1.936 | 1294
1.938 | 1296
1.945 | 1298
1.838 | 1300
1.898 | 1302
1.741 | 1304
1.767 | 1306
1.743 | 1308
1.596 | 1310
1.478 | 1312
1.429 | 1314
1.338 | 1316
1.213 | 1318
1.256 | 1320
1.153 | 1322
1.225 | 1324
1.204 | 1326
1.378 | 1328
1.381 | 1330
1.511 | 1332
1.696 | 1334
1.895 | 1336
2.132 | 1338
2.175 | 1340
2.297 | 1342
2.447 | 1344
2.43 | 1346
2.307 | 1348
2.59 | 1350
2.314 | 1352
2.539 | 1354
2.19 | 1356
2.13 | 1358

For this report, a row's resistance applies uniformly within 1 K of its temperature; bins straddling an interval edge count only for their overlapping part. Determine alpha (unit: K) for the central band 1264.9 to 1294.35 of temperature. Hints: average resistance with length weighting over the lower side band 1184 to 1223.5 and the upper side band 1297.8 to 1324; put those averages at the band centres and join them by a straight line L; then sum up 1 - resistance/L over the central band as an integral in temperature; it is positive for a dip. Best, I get -5.0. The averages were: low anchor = 1.87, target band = 1.92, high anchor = 1.54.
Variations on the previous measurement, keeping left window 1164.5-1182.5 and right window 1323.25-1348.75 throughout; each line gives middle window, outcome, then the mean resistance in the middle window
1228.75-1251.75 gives 0.52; 1.75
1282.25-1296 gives -1.48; 2.02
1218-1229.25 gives -1.01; 1.94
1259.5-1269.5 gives 0.78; 1.66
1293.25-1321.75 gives 3.07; 1.64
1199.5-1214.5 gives -1.13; 1.9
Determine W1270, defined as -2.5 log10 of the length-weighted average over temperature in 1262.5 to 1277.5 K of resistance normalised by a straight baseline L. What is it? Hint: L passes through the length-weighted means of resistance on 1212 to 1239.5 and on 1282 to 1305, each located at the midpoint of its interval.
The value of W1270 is 0.11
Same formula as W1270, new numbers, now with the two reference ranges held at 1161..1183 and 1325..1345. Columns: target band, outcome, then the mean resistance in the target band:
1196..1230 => -0.10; 1.9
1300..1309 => 0.00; 1.79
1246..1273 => 0.05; 1.68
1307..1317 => 0.18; 1.52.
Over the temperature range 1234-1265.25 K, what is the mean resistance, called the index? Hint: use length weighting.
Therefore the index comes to 1.69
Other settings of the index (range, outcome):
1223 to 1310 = 1.81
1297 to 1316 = 1.7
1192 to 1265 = 1.8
